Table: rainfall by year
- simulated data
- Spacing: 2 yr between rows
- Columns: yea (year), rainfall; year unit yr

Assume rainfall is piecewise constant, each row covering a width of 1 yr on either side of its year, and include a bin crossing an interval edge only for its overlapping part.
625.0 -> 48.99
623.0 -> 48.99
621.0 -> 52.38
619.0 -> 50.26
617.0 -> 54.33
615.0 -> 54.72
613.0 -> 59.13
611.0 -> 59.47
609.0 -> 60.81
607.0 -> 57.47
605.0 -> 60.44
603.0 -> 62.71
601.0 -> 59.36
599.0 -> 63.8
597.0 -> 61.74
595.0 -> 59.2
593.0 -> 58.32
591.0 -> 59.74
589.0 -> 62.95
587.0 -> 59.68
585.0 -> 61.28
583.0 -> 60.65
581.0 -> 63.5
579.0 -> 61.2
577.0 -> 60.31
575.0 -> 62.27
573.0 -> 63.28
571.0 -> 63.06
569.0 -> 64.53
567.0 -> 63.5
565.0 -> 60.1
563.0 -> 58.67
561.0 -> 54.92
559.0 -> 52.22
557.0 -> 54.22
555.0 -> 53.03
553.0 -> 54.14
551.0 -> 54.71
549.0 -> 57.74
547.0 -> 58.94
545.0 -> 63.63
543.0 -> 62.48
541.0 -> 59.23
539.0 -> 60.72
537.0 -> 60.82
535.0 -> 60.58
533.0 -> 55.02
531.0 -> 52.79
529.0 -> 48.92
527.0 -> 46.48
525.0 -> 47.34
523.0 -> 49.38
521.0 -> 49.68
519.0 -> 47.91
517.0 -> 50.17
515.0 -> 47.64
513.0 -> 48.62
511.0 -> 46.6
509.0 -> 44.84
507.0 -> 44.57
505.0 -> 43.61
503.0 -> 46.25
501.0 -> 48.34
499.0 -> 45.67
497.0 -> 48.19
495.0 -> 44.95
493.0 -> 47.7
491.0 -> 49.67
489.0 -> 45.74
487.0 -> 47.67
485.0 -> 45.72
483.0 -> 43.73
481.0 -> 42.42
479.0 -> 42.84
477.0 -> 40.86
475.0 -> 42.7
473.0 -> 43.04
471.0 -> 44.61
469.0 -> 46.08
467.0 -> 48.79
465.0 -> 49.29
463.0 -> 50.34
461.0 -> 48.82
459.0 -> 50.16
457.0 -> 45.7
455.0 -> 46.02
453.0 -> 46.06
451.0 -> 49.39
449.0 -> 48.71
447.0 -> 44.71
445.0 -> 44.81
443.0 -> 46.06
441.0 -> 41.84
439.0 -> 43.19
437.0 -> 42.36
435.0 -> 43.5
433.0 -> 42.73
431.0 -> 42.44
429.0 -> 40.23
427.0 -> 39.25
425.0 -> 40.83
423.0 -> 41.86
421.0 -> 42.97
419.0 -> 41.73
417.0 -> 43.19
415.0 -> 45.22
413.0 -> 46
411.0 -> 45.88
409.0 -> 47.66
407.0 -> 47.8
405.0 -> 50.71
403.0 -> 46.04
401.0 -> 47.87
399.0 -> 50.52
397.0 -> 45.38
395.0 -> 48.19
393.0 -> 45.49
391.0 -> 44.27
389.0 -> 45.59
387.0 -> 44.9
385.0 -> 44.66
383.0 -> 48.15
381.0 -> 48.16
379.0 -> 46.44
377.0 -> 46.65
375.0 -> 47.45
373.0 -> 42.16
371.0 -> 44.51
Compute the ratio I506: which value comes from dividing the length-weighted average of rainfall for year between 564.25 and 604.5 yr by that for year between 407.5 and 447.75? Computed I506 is 1.4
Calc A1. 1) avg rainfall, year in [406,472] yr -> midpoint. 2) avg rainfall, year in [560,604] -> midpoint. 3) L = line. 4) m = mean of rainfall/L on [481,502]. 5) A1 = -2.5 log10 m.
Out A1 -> 0.10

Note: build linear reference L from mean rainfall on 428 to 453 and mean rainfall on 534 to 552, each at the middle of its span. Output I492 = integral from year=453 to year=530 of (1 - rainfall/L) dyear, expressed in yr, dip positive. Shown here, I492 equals 7.8 yr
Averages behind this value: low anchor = 44.2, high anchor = 59.9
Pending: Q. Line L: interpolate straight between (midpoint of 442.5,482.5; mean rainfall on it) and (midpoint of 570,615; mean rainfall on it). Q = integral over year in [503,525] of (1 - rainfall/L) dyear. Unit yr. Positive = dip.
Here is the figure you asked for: 2.0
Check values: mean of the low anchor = 46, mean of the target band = 47.3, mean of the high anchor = 60.8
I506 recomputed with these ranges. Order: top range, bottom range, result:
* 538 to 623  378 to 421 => 1.28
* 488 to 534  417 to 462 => 1.08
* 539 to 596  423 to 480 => 1.33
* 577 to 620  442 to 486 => 1.30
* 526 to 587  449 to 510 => 1.27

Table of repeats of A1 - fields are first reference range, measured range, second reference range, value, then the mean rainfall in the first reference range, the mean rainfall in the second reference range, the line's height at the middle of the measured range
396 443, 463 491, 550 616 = 0.10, 44.4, 59.5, 49.7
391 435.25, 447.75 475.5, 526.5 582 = 0.05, 44.8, 58.4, 49.5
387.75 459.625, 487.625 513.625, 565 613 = 0.13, 45.1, 61.2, 52.6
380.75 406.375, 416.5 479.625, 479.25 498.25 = 0.04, 46.9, 46.1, 46.4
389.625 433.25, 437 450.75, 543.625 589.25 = 0.07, 44.9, 59.5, 47.9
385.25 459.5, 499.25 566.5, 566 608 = 0.06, 45.1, 61.4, 56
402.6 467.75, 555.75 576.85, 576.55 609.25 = -0.03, 45.3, 60.8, 58.2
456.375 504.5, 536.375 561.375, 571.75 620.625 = -0.06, 46.2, 59.8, 54.2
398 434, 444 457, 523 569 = 0.03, 44.6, 56.4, 47.7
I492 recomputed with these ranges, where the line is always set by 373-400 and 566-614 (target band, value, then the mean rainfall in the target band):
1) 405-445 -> 4.52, 43.6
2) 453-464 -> 0.78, 48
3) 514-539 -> 2.14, 51.8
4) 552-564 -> 0.88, 54.5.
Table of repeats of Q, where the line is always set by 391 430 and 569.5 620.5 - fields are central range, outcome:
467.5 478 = 1.3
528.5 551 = -1.1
